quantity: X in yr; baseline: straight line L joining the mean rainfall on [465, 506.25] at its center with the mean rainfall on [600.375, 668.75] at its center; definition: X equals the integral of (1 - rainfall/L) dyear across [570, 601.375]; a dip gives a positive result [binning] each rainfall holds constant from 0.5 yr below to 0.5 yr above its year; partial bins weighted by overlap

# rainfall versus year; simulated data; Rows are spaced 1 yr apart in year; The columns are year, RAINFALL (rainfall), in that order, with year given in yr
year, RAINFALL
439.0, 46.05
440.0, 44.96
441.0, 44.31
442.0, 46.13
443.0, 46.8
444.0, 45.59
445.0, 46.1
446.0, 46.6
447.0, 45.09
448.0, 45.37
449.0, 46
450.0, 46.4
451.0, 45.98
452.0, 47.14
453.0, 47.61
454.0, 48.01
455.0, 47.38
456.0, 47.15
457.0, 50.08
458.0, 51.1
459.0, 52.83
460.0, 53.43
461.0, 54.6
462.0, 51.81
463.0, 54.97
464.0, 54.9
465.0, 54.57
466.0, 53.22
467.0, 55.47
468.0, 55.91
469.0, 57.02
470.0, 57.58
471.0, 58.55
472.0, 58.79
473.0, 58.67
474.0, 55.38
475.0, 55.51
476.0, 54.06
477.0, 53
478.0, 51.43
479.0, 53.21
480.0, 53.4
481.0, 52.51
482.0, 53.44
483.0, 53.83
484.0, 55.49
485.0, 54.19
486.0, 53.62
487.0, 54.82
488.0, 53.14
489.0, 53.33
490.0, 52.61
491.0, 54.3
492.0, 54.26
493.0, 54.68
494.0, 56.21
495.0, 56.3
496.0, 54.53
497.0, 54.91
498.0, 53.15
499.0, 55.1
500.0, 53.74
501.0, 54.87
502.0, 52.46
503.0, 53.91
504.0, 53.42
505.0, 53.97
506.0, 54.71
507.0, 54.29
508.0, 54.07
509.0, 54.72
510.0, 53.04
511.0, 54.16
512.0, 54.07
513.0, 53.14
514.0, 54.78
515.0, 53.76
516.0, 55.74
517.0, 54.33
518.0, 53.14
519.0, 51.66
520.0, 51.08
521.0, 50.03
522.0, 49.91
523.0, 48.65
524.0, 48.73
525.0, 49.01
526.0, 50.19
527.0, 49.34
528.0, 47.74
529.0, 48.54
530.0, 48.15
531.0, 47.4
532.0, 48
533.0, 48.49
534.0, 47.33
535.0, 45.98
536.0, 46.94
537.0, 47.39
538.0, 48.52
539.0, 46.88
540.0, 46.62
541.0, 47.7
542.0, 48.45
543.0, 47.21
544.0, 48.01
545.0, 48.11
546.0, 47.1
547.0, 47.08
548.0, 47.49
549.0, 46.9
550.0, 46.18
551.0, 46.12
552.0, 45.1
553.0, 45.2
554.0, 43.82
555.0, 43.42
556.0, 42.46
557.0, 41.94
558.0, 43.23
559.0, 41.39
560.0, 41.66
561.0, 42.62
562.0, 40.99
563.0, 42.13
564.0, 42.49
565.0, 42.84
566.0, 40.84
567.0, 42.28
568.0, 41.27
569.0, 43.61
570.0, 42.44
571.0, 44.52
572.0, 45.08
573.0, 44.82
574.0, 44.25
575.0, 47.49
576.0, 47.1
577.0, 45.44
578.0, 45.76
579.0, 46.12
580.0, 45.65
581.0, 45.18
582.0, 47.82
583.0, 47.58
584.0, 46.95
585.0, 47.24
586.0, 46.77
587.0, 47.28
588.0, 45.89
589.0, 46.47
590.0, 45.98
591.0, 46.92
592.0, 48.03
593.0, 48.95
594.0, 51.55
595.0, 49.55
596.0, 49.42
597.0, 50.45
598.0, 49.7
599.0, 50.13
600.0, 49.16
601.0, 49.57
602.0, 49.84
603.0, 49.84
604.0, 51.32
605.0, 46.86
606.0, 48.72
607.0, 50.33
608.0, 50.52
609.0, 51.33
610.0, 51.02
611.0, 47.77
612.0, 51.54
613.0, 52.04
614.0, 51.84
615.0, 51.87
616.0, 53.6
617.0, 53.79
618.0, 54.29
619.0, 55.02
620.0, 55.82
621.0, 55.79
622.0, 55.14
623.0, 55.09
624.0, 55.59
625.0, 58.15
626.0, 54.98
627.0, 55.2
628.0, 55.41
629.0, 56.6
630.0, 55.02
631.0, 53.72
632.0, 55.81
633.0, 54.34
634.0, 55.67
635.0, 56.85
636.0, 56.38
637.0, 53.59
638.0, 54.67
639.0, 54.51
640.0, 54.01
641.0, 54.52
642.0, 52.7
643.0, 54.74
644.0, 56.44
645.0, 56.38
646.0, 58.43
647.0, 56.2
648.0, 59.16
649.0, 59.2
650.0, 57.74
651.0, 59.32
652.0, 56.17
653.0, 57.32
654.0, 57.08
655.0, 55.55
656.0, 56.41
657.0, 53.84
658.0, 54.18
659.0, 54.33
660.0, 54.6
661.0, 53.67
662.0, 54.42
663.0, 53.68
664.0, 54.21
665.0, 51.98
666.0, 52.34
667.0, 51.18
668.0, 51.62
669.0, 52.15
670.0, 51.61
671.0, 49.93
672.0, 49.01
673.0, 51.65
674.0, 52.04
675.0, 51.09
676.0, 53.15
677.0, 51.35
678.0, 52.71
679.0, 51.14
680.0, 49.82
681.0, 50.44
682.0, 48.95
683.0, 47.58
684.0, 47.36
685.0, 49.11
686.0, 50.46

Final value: 4.1 yr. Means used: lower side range 54.6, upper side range 54.1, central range 47.2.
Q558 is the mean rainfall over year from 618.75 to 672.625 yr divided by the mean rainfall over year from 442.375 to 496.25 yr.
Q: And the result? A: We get 1.05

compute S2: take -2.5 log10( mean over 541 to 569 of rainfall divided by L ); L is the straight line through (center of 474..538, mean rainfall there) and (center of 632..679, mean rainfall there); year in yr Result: 0.19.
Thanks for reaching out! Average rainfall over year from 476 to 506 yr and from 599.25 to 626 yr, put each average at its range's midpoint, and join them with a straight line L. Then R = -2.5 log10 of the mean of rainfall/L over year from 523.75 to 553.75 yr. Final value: 0.124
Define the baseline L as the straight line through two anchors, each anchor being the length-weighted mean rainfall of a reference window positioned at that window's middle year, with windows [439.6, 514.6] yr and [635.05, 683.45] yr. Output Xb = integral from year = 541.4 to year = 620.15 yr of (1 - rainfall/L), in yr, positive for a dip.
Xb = 9.08 yr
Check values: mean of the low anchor 52.5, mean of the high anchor 53.9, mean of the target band 47.1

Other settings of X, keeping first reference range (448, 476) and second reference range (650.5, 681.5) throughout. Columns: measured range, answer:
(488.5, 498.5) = -0.35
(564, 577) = 2.20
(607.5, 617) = 0.28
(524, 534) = 0.80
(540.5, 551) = 1.08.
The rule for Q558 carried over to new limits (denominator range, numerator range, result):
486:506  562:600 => 0.85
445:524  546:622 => 0.89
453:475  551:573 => 0.80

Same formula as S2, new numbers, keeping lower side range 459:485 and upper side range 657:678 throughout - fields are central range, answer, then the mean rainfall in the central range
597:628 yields 0.02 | 52.2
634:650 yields -0.06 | 55.9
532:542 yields 0.14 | 47.4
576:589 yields 0.15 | 46.5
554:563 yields 0.26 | 42.3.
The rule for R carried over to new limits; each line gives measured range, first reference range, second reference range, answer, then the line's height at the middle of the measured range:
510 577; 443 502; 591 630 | 0.114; 52.3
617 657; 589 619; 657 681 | -0.093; 51.3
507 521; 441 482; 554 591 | -0.116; 48.1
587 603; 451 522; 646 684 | 0.100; 53.5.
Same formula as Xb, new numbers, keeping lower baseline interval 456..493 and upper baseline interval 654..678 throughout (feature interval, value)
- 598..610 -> 0.8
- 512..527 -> 0.6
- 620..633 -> -0.6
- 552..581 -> 5.4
